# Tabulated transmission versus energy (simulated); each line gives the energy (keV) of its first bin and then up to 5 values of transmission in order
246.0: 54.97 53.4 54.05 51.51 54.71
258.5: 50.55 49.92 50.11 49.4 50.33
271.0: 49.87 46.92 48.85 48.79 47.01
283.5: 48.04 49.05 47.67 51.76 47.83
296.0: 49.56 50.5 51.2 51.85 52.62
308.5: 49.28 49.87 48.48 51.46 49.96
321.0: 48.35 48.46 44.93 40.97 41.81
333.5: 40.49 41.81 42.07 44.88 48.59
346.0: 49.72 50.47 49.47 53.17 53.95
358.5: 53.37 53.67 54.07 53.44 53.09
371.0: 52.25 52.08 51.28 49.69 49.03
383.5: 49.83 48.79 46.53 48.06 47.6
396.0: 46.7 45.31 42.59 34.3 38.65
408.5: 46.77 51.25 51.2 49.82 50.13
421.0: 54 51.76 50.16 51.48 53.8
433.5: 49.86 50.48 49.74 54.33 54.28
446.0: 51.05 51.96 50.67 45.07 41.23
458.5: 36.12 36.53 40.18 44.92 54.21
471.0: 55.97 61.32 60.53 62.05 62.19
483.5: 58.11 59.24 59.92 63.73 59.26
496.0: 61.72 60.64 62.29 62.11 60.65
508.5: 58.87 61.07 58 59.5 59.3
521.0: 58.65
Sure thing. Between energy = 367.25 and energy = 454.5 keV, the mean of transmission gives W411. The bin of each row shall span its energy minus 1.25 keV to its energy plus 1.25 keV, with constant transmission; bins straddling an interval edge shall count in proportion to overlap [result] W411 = 49.3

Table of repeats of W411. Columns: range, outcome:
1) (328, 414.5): 48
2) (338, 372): 51.1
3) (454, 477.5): 48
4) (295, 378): 49.3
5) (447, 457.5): 47.1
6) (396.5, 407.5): 40.8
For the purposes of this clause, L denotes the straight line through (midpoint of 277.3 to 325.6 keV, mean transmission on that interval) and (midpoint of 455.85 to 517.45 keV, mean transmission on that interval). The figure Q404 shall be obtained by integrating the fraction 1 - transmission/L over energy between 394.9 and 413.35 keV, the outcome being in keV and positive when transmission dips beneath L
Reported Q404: 3.2 keV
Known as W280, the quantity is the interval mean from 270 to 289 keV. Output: 48.3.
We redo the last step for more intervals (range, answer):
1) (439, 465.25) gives 46.2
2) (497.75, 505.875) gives 61.6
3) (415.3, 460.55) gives 49.5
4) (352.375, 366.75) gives 53.6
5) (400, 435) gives 48.3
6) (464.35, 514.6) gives 59.2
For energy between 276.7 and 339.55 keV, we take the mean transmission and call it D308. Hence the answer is 47.8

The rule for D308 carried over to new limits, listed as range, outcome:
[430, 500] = 53.2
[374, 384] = 50.1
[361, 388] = 51.3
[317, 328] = 47.5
